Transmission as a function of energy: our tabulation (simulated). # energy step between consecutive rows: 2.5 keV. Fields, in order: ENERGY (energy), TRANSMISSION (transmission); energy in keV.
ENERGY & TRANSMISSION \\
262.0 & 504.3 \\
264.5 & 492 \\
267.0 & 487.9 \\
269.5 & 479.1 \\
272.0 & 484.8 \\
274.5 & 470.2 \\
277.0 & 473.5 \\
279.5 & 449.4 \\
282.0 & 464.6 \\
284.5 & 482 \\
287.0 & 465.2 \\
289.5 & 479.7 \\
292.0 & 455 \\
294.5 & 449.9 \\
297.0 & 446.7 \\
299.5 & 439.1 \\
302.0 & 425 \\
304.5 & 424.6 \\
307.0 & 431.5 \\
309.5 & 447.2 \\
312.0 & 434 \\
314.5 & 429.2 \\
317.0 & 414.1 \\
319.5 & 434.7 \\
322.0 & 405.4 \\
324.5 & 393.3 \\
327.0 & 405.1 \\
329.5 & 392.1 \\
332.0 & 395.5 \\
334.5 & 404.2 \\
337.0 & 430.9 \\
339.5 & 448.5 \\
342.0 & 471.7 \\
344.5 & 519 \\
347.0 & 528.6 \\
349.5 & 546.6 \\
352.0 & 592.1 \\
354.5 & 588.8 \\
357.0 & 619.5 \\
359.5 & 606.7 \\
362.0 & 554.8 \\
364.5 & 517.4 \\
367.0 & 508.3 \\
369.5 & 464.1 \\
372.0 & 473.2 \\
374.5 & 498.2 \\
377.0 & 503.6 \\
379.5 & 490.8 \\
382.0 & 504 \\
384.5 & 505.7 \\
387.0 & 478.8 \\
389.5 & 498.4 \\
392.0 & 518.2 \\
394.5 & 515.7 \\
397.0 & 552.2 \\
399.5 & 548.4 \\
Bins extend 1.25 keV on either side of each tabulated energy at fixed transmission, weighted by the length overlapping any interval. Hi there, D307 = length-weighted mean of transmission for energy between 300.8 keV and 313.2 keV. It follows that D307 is 432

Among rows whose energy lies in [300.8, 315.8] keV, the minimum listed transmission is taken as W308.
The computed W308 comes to 424.6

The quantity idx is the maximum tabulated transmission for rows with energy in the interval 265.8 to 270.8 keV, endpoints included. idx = 487.9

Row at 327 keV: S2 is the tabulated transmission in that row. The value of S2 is 405.1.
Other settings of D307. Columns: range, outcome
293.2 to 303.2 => 440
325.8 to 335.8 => 399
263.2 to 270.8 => 486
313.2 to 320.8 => 426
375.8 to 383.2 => 499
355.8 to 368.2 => 561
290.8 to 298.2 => 451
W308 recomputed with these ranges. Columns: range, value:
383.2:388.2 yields 478.8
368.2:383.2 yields 464.1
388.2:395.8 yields 498.4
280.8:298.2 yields 446.7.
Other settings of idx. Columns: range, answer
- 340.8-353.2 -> 592.1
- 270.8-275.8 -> 484.8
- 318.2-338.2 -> 434.7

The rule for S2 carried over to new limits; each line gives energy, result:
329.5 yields 392.1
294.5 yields 449.9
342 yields 471.7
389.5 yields 498.4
